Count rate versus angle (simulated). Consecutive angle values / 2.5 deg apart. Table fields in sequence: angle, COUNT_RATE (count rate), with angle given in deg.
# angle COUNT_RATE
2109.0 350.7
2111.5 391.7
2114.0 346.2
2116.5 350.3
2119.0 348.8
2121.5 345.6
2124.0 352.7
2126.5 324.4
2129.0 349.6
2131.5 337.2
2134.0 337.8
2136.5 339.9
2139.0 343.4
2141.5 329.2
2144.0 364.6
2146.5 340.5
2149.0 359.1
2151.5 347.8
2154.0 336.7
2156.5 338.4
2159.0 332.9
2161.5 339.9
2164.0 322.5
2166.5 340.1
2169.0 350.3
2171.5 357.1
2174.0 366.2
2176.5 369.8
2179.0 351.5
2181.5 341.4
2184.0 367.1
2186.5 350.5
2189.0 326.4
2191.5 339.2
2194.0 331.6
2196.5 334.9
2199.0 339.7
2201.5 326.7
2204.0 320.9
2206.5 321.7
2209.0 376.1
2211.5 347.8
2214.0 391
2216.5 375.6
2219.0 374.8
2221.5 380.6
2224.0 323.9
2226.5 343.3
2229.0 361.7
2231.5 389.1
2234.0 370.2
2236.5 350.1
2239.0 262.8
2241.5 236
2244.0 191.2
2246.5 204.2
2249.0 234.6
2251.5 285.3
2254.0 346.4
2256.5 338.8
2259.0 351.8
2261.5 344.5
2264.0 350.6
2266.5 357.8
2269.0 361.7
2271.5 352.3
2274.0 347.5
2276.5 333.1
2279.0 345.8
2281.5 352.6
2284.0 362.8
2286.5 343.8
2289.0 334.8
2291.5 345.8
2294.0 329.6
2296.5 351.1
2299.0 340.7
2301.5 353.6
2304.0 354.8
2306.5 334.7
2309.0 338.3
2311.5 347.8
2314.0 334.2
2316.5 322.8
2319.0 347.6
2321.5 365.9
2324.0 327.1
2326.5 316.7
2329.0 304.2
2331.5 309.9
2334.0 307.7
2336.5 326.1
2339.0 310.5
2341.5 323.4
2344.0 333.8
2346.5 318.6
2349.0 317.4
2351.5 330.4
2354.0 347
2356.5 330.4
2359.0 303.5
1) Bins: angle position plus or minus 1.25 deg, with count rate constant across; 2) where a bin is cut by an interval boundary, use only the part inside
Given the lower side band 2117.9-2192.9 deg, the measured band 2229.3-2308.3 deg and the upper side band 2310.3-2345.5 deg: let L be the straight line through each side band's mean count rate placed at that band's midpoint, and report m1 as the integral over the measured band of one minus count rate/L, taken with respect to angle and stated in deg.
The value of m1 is 1.1 deg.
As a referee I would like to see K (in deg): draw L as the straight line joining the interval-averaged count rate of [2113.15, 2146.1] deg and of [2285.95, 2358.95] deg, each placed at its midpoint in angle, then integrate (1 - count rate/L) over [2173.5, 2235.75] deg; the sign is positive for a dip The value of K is -2.5 deg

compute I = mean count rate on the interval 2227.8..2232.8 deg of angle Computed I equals 375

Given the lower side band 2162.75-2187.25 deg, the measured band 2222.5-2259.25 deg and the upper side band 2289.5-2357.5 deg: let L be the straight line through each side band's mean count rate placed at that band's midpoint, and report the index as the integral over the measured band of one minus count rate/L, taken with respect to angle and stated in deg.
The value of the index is 4.1 deg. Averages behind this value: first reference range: 352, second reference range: 332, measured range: 305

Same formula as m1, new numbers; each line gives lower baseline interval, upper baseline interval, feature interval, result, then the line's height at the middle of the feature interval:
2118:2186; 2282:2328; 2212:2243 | -0.1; 344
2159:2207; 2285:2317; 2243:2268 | 2.9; 342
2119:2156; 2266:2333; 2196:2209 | 0.4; 343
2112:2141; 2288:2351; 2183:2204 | 0.1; 340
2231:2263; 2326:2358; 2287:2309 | -2.3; 311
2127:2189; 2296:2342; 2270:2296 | -0.8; 335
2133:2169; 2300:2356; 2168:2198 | -0.8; 339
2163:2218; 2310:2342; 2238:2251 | 4.2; 339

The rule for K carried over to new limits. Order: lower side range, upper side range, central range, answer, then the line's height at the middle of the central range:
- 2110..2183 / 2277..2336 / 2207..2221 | -1.13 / 343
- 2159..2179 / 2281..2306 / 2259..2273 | -0.25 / 347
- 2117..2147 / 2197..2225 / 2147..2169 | 0.37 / 346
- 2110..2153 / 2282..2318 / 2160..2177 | -0.09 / 346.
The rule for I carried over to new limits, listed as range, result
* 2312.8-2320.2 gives 335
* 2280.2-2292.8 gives 348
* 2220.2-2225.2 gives 353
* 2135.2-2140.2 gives 342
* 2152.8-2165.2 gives 334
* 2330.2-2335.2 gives 309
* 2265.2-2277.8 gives 350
